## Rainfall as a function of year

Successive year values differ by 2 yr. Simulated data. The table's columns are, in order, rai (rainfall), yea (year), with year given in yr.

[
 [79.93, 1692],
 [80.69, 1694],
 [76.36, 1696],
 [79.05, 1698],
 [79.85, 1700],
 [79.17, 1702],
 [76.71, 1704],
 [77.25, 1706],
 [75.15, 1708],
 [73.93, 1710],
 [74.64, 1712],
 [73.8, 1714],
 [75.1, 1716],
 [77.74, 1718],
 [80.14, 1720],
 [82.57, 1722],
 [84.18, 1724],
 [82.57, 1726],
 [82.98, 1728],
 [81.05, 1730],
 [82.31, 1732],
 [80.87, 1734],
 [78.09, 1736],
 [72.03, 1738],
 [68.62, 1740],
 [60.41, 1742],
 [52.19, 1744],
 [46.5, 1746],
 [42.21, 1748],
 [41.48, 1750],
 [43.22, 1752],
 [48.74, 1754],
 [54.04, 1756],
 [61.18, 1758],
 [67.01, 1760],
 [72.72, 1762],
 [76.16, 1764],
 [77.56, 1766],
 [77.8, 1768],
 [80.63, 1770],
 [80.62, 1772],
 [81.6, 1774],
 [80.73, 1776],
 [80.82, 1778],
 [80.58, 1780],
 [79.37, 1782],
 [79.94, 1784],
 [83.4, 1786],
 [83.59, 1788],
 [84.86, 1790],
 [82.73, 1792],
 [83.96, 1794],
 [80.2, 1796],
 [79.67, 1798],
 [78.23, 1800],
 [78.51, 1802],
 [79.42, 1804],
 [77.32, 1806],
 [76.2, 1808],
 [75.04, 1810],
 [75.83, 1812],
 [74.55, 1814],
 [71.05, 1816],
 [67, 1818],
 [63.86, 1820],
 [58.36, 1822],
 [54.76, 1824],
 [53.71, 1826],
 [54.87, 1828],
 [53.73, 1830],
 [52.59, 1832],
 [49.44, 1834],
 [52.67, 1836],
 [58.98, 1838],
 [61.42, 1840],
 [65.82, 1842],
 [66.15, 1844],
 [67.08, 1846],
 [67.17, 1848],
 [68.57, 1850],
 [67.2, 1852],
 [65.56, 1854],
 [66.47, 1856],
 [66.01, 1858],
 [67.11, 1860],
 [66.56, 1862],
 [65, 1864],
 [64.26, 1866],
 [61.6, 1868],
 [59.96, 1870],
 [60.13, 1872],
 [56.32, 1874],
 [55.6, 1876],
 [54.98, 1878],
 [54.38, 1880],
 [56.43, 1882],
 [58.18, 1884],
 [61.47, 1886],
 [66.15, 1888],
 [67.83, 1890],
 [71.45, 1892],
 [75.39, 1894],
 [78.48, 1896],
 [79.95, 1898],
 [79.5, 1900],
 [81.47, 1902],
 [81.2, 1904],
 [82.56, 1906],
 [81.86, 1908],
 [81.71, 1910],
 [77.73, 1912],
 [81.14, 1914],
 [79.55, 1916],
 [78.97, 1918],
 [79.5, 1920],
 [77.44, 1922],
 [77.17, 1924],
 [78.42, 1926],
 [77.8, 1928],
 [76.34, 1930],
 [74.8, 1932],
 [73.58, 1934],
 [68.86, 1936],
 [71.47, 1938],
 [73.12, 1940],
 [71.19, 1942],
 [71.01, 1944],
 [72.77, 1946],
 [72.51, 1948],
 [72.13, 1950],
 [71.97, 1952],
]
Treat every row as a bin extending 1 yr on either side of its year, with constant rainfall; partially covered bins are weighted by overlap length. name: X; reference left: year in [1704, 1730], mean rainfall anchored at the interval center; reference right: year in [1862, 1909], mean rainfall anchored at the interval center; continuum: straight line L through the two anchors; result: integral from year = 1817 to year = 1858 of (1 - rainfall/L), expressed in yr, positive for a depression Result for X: 5.6 yr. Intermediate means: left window 78.4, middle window 60.9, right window 67.6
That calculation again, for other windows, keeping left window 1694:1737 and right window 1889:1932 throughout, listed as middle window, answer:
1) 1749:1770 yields 4.2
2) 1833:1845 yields 3.0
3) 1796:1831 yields 4.1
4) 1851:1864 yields 2.0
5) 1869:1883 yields 3.8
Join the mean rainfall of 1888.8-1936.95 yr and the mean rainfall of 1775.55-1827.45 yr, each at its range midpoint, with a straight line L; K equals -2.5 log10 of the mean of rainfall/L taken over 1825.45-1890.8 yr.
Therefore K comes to 0.24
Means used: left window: 75.3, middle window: 61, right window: 77.6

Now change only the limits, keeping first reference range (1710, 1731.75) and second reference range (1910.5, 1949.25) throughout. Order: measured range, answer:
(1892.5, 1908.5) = -0.05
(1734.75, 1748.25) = 0.27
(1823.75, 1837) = 0.41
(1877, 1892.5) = 0.24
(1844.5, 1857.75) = 0.15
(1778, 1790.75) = -0.05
